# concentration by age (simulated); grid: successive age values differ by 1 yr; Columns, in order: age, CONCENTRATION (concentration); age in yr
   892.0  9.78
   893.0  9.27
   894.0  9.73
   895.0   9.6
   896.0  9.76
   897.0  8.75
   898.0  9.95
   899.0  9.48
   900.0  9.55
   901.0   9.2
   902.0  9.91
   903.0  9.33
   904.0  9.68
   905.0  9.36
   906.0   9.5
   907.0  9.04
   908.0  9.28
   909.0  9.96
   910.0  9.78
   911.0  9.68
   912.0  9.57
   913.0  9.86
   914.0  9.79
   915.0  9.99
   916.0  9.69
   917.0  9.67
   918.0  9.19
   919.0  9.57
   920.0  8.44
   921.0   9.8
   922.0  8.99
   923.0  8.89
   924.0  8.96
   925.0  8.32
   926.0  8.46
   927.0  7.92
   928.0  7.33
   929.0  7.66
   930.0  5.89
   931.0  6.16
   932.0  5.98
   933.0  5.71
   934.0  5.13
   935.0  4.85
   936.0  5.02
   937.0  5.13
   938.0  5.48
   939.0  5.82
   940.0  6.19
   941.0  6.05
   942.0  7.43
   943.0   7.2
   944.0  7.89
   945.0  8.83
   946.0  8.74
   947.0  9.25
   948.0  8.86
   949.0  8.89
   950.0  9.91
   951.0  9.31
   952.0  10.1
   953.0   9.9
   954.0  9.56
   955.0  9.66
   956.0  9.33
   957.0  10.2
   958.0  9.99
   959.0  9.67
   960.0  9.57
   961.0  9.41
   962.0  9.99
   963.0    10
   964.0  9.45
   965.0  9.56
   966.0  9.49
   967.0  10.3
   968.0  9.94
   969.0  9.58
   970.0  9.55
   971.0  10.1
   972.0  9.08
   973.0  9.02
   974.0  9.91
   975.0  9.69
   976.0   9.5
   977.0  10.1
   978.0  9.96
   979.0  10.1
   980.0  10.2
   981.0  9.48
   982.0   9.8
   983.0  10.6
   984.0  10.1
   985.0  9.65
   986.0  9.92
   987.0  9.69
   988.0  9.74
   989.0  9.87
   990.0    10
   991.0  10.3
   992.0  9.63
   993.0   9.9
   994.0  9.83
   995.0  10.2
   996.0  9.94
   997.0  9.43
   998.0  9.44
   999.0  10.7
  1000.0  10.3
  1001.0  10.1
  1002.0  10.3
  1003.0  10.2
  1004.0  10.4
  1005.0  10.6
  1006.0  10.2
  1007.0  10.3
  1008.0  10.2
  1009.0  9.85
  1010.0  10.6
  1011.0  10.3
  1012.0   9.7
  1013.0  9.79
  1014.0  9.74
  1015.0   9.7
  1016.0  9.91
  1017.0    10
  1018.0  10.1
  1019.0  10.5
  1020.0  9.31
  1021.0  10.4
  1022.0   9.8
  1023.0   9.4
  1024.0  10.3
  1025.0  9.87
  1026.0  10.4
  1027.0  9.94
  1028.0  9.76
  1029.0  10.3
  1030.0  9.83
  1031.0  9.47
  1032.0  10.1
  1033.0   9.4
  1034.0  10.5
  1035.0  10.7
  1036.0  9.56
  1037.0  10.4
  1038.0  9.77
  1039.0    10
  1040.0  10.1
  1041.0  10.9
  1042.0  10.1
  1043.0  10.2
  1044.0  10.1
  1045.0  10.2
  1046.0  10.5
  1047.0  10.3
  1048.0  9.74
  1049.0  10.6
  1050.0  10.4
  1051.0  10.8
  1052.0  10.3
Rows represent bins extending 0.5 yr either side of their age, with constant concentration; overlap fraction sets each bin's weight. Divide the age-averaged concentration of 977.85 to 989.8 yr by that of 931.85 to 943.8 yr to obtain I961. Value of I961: 1.7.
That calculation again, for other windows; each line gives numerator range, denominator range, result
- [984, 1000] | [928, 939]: 1.71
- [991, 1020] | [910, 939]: 1.27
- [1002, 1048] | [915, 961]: 1.24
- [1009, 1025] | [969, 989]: 1.02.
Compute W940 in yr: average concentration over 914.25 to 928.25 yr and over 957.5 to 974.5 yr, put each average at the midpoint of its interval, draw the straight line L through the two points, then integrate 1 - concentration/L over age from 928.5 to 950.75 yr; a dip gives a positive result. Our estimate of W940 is 5.6 yr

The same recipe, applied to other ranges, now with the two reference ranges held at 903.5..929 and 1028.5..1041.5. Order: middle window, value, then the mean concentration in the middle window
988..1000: -0.20 yr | 9.94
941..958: 0.80 yr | 9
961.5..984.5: -0.44 yr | 9.8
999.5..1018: -0.44 yr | 10.1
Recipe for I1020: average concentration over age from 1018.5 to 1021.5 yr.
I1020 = 10.1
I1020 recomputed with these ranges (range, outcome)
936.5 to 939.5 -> 5.48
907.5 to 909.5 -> 9.62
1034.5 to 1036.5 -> 10.1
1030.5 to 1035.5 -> 10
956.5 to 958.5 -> 10.1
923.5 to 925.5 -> 8.64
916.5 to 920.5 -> 9.22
